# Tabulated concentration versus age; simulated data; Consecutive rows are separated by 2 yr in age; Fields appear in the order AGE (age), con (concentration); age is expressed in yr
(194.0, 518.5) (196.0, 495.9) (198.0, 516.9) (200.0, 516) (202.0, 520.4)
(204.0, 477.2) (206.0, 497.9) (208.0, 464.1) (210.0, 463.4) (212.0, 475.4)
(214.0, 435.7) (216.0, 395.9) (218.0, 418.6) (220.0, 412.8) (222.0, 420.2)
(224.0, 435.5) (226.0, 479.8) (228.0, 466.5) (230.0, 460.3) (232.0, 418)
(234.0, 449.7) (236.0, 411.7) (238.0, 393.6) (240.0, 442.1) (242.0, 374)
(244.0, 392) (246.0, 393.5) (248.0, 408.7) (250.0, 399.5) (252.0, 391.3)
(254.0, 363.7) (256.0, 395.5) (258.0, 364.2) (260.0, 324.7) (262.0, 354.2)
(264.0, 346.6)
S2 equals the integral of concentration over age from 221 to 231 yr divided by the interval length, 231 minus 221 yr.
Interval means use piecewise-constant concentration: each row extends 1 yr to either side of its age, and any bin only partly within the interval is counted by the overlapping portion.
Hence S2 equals 452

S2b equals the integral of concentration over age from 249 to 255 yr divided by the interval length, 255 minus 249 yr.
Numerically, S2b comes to 385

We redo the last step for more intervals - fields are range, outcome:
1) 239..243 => 408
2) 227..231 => 463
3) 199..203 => 518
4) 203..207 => 488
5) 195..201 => 510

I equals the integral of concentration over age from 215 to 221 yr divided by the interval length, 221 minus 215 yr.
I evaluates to 409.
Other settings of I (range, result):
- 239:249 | 402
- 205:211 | 475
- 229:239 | 427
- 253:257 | 380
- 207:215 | 460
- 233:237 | 431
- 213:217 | 416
